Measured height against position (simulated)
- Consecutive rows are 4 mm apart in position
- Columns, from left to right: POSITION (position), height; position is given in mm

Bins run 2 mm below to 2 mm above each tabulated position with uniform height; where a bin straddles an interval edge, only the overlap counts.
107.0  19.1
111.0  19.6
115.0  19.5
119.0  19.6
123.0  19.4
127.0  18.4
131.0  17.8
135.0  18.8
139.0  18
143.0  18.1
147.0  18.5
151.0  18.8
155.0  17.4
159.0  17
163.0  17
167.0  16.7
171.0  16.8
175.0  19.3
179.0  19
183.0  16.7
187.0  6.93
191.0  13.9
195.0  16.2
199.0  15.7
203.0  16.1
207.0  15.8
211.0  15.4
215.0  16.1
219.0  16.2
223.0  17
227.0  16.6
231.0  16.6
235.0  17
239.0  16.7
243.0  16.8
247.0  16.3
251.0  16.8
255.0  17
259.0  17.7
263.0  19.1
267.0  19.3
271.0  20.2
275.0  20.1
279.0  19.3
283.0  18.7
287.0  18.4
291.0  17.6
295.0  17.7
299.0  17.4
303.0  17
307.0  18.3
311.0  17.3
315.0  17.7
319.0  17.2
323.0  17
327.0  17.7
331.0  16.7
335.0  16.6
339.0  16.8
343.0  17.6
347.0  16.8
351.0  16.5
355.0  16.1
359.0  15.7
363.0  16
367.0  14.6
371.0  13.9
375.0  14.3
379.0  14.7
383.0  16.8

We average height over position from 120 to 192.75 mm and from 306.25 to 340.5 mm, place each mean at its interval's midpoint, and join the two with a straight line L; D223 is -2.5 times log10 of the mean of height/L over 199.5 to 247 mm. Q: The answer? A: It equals 0.05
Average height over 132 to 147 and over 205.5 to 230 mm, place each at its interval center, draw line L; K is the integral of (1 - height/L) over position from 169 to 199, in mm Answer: 2.7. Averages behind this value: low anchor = 18.3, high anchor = 16.2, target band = 15.6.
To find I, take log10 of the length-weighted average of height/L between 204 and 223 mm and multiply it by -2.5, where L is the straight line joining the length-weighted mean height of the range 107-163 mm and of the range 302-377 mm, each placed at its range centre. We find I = 0.111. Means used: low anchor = 18.5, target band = 16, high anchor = 16.5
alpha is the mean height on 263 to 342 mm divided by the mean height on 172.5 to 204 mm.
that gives 1.16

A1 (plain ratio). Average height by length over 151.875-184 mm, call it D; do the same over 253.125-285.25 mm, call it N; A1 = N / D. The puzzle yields 1.08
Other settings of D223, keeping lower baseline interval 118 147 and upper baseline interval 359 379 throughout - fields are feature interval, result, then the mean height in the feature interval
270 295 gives -0.17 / 18.9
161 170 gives 0.07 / 16.8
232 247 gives 0.01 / 16.7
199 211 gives 0.10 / 15.8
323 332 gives -0.12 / 17.2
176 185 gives -0.01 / 18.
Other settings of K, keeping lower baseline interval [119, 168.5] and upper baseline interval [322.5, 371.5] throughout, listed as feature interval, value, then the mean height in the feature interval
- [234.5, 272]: -1.1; 17.7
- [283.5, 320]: -2.0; 17.7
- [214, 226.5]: 0.7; 16.5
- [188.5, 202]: 2.0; 15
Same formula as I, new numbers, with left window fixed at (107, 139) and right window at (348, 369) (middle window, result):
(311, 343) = -0.06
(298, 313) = -0.06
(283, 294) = -0.08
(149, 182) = 0.04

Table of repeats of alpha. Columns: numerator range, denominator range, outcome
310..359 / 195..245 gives 1.04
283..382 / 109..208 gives 0.97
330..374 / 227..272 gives 0.92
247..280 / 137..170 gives 1.05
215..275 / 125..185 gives 0.97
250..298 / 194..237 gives 1.14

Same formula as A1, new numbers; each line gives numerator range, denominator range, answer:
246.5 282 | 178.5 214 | 1.24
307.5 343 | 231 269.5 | 0.99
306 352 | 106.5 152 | 0.91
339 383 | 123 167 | 0.87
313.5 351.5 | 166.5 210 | 1.09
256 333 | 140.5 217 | 1.10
